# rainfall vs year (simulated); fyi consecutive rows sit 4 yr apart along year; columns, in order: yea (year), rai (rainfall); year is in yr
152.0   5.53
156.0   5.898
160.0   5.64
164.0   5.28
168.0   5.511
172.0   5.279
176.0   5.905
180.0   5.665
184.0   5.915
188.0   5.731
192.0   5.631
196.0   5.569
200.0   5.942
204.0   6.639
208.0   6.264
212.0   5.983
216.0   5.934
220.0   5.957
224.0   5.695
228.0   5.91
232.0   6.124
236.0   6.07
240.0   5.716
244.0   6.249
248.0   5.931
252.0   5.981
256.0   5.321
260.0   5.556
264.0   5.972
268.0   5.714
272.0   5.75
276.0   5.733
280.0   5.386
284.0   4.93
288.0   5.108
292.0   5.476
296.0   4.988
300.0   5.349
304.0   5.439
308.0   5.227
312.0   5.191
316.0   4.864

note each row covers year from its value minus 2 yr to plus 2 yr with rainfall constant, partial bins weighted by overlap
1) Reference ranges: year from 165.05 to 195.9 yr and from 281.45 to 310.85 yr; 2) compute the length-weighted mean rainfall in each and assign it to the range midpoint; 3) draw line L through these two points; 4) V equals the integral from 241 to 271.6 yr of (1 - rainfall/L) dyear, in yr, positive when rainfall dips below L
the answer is -2.5 yr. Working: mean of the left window 5.64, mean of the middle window 5.81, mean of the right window 5.22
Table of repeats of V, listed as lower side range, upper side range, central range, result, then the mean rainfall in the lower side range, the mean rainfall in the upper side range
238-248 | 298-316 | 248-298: 1.1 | 5.97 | 5.25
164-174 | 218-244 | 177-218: -2.1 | 5.37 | 5.94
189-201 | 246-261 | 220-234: -0.5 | 5.7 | 5.71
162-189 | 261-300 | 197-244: -4.1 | 5.61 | 5.45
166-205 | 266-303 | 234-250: -1.3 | 5.76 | 5.38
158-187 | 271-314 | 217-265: -3.8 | 5.6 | 5.32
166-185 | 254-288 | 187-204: -0.6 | 5.64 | 5.52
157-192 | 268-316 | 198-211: -1.7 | 5.62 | 5.32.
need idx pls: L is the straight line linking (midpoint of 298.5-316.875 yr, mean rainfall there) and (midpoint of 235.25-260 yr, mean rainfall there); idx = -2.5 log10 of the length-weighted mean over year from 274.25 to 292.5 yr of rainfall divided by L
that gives 0.03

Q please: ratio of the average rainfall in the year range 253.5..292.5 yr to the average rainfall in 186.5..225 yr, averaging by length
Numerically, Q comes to 0.9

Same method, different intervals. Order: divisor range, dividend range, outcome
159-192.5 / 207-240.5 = 1.06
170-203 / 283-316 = 0.91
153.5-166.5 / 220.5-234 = 1.06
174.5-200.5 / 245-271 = 1.00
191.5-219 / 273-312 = 0.88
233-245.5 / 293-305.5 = 0.88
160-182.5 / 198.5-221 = 1.11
